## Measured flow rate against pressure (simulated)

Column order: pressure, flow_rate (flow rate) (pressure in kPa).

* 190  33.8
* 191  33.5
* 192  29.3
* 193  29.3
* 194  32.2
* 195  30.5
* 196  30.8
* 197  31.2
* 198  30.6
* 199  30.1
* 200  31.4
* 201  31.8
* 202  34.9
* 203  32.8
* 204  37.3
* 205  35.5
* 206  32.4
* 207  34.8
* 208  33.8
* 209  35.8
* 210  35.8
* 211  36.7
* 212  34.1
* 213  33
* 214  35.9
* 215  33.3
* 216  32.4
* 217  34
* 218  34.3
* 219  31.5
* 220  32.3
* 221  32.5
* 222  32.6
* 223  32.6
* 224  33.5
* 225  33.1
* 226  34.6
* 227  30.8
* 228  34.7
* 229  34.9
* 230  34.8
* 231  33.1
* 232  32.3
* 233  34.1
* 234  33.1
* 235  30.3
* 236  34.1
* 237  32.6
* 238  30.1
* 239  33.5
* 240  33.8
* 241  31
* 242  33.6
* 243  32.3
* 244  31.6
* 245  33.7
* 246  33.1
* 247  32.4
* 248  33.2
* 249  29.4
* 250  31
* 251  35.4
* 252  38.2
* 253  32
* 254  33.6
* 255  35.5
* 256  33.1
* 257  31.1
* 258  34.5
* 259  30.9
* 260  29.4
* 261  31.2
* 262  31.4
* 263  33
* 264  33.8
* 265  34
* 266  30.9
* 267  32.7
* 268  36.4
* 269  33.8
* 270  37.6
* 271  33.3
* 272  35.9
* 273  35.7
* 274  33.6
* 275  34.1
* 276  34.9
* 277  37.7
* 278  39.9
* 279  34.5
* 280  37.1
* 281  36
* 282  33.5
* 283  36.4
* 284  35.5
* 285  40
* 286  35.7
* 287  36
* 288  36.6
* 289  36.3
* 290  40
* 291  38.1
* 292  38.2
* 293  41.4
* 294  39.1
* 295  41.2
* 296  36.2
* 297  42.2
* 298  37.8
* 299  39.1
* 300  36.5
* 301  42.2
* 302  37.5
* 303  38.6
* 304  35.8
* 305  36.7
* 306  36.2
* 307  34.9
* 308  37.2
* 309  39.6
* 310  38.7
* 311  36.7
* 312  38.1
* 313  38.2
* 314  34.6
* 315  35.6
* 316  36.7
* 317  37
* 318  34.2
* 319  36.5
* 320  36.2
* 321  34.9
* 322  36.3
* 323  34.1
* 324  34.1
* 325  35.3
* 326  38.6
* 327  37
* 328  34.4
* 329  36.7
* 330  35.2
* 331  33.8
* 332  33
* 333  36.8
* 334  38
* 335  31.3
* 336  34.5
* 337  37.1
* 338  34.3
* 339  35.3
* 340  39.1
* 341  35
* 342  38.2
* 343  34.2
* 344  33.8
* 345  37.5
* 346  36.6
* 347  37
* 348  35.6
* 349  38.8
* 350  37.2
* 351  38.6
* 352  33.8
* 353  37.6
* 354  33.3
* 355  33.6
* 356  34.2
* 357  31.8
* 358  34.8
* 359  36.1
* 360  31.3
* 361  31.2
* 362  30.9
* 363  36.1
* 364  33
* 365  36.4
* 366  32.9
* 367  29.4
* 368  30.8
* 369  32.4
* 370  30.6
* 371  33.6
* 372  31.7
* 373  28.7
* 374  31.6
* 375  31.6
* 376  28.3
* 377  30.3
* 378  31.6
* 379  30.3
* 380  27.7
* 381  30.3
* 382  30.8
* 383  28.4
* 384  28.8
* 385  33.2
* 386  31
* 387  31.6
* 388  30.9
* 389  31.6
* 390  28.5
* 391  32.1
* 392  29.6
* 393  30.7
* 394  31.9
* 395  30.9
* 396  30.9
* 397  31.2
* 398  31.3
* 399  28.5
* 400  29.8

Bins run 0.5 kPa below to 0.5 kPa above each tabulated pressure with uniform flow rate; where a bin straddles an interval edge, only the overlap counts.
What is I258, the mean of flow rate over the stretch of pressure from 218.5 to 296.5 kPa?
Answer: 34.3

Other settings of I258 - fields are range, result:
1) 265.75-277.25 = 34.7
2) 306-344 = 36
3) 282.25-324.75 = 37.3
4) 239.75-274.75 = 33.2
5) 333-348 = 35.9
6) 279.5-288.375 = 36.3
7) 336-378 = 34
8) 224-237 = 33.3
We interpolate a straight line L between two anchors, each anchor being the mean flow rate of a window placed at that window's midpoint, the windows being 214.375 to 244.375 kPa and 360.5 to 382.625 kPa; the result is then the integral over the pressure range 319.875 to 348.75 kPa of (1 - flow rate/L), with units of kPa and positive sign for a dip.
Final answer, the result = -3.55 kPa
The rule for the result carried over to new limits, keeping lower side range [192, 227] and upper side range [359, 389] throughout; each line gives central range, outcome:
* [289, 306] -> -3.44 kPa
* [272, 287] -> -1.73 kPa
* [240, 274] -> -0.66 kPa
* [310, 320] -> -1.43 kPa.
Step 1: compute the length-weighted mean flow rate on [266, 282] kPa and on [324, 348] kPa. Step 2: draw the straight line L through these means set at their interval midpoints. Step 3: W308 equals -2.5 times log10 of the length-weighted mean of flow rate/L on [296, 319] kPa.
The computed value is -0.06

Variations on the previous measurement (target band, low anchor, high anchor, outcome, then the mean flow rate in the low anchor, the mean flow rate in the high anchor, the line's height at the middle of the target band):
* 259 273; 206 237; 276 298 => 0.09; 33.6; 37.6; 36.3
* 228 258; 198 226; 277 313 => 0.07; 33.6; 37.7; 35.1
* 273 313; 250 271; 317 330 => -0.09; 33.4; 35.7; 34.6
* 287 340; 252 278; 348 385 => -0.11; 33.8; 32.5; 33.2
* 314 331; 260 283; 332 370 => -0.03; 34.5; 34.7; 34.7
